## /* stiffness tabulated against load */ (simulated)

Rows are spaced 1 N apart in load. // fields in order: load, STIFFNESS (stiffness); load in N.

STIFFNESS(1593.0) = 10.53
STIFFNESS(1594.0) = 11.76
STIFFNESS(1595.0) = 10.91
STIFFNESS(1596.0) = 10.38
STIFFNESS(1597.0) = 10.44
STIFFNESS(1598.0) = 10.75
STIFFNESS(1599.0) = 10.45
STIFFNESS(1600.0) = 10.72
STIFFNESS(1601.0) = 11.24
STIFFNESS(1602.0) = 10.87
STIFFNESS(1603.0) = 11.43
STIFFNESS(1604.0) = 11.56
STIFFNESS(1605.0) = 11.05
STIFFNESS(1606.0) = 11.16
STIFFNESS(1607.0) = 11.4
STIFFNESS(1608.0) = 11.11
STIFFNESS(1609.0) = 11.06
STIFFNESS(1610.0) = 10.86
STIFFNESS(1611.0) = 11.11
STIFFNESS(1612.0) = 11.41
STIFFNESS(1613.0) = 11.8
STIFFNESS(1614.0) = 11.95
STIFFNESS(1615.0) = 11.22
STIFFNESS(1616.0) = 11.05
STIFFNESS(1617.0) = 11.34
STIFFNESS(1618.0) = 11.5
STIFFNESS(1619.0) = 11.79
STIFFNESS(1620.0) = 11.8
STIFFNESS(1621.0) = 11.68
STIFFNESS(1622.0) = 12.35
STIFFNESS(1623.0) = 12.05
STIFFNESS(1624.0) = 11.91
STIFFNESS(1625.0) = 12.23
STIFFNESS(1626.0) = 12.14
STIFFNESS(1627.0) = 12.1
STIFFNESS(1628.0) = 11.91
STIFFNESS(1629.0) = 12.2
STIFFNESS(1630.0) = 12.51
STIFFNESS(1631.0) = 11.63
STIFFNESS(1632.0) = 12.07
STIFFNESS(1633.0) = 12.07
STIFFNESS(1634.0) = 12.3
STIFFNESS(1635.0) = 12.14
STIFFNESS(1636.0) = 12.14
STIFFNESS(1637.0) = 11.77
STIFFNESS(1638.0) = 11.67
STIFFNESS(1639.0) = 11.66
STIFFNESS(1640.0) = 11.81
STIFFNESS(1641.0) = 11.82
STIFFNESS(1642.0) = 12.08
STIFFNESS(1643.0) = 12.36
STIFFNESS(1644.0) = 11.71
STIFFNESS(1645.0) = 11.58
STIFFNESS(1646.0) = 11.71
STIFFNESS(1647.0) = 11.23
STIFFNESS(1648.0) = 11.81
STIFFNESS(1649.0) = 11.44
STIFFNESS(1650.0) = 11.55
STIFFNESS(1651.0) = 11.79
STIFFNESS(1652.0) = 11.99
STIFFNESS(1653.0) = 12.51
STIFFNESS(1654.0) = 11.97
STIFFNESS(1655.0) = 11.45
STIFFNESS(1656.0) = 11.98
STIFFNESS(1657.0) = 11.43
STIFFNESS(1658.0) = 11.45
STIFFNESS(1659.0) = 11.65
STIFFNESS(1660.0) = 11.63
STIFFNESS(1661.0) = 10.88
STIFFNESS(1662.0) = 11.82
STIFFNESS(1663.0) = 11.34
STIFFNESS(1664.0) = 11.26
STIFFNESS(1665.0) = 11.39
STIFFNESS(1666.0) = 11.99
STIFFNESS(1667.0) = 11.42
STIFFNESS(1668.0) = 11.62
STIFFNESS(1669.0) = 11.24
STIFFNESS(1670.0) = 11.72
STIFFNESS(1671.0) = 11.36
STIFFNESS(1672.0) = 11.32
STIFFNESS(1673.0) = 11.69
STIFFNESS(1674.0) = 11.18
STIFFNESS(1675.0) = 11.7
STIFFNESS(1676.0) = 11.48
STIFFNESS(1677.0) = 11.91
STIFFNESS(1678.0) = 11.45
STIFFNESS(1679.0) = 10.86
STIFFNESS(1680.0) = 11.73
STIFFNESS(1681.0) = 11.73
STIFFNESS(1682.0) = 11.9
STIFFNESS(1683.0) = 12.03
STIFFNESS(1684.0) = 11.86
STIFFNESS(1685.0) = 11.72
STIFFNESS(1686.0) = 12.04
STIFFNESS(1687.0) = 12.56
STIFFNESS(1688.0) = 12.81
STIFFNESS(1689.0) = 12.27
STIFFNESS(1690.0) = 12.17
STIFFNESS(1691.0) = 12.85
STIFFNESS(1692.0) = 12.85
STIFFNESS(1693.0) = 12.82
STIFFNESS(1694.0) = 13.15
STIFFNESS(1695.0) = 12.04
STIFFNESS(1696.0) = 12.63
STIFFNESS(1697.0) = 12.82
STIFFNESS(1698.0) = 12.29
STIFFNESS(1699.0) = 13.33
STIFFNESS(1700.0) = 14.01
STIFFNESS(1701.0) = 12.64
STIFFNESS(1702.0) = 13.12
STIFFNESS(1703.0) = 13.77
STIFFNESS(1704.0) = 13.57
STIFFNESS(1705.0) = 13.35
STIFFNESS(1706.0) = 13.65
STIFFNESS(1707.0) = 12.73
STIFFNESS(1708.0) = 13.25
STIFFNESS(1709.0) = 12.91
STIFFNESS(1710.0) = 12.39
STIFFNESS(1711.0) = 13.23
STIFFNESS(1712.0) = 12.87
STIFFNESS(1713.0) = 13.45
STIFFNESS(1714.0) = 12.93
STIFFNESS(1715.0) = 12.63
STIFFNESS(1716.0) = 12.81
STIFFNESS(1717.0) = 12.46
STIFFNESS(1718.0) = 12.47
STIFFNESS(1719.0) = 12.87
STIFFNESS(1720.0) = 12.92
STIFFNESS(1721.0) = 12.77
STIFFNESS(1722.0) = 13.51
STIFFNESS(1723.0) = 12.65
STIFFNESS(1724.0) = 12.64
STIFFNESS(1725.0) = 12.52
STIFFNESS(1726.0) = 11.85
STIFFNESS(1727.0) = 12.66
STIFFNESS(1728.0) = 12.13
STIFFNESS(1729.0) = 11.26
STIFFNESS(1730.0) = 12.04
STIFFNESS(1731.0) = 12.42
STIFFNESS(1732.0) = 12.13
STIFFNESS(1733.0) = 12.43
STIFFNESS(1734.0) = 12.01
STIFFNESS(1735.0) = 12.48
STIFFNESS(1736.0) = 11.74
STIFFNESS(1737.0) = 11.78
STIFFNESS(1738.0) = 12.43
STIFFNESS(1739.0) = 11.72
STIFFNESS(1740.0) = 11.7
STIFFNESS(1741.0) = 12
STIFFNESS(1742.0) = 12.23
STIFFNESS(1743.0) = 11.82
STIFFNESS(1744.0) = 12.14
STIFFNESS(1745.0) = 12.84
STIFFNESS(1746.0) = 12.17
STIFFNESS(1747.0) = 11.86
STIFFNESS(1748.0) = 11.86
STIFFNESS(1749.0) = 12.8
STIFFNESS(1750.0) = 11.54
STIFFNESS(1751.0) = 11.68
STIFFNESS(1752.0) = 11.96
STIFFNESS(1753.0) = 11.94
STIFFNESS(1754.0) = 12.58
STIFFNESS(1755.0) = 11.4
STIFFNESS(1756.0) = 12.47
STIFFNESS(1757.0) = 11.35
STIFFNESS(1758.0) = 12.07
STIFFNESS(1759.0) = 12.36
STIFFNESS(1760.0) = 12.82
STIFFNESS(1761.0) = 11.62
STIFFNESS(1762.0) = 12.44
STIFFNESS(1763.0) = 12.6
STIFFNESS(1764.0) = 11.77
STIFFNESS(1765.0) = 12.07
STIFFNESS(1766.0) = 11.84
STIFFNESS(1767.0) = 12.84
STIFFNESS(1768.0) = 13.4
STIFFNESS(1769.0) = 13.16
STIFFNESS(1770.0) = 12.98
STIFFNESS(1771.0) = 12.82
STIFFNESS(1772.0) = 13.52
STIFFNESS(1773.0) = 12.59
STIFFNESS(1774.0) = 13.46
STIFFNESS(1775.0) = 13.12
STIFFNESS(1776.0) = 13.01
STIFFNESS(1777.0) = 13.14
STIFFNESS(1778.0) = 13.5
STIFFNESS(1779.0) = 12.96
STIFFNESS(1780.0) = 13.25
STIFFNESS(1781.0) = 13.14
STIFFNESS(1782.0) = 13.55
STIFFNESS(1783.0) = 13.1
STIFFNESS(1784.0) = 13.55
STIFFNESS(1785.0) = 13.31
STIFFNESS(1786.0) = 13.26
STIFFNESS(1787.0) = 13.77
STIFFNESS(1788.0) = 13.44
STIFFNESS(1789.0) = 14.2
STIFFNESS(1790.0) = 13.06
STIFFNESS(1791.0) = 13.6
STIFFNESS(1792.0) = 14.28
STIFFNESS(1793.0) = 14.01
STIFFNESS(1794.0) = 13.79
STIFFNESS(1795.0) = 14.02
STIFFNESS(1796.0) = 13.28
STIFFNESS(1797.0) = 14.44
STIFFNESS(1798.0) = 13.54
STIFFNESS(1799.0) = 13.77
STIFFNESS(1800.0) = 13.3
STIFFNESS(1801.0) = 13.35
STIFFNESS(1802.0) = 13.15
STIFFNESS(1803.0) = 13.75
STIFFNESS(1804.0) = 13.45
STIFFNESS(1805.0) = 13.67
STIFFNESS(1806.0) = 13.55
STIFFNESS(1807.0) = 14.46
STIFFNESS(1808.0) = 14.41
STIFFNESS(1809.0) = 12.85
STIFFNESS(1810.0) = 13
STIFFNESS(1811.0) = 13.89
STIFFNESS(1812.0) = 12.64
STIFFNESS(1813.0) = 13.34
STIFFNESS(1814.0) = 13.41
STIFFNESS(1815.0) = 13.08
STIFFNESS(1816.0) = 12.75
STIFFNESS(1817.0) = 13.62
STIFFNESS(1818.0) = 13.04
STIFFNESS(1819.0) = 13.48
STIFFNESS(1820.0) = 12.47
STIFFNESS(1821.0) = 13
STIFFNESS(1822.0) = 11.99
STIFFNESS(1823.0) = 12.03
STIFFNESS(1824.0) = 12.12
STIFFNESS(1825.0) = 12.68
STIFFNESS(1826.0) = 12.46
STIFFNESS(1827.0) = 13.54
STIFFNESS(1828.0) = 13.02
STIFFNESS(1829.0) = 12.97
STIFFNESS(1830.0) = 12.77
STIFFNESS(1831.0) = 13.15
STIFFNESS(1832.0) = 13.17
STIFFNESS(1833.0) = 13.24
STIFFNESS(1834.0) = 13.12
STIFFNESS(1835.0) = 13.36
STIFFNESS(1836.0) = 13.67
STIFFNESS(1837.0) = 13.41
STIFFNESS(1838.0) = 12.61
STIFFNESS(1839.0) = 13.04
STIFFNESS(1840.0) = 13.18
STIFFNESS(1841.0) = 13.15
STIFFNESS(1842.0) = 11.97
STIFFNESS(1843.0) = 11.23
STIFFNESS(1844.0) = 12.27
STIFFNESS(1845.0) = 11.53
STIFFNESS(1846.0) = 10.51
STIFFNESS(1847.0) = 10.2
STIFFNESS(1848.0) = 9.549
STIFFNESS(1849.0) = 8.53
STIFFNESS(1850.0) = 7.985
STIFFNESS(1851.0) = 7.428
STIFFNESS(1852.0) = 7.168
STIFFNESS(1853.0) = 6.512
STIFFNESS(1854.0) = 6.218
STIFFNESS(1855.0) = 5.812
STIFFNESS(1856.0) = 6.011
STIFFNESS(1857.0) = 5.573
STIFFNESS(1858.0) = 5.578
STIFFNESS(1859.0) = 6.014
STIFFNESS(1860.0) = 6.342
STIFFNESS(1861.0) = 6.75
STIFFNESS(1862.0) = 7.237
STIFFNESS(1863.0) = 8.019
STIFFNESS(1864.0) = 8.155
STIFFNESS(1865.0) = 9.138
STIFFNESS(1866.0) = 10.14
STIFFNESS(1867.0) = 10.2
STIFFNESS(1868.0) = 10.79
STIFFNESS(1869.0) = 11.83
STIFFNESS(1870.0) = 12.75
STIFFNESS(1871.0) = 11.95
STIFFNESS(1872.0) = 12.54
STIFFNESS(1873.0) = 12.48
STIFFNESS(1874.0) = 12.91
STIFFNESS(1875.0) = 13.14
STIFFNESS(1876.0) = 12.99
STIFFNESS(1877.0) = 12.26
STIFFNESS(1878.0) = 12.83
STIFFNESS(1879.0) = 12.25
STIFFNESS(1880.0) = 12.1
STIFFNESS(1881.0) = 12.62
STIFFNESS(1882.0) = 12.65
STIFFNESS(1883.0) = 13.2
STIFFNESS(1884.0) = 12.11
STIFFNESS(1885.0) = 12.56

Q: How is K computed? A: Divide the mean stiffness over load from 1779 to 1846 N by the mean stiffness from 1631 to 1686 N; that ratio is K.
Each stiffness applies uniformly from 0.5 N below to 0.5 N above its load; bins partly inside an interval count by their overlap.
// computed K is 1.1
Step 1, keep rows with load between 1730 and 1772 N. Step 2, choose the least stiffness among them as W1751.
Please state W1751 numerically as 11.35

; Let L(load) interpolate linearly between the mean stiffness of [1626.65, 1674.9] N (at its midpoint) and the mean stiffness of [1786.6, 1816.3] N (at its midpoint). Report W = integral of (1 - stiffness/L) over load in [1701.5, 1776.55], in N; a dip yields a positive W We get 1.8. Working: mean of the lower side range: 11.7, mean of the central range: 12.5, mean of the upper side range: 13.6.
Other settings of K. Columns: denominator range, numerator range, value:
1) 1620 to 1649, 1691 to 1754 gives 1.05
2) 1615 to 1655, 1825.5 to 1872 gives 0.87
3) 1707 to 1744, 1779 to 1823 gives 1.08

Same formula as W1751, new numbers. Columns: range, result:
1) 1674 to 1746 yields 10.86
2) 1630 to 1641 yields 11.63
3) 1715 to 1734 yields 11.26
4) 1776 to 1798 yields 12.96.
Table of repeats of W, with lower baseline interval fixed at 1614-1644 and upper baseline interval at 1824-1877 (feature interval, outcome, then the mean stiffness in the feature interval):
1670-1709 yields -2.8 N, 12.4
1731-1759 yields -2.1 N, 12.1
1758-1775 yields -2.4 N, 12.6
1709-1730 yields -2.3 N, 12.6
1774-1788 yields -2.9 N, 13.3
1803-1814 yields -2.7 N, 13.5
